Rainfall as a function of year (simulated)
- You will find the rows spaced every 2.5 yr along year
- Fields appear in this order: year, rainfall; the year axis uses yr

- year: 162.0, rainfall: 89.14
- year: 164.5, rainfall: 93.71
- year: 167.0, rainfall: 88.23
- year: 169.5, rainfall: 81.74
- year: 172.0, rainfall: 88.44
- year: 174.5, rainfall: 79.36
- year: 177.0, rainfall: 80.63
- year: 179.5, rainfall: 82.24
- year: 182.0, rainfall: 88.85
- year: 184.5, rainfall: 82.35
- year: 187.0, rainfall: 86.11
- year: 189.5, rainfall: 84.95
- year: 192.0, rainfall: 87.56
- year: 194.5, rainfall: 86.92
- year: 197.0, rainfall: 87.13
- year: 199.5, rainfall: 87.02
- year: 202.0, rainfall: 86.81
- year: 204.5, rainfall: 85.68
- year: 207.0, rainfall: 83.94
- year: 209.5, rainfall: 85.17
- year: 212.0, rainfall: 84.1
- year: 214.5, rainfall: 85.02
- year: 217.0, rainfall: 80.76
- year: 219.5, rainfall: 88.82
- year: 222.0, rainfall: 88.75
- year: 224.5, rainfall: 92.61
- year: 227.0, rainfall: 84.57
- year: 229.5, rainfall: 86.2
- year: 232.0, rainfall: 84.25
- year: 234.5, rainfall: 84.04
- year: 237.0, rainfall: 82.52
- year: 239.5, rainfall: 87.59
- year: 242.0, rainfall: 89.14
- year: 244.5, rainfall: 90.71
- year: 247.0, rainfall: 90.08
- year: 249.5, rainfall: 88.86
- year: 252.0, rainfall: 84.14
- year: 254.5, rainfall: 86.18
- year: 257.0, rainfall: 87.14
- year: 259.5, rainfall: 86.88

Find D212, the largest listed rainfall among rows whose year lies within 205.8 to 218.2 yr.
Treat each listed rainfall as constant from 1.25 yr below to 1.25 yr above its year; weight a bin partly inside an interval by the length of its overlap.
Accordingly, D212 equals 85.17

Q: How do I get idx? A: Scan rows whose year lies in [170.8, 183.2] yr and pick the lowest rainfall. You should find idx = 79.36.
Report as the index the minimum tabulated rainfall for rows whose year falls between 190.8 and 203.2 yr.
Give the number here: 86.81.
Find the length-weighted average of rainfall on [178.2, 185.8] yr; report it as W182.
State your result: 84.5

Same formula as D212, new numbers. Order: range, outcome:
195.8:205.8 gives 87.13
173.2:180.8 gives 82.24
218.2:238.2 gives 92.61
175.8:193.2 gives 88.85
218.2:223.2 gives 88.82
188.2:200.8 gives 87.56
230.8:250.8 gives 90.71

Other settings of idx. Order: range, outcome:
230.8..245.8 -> 82.52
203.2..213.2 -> 83.94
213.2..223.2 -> 80.76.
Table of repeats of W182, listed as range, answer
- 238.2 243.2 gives 88.3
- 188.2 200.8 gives 86.7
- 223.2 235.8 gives 86.3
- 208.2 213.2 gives 84.6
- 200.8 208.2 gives 85.5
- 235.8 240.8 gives 85.1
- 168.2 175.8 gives 83.2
